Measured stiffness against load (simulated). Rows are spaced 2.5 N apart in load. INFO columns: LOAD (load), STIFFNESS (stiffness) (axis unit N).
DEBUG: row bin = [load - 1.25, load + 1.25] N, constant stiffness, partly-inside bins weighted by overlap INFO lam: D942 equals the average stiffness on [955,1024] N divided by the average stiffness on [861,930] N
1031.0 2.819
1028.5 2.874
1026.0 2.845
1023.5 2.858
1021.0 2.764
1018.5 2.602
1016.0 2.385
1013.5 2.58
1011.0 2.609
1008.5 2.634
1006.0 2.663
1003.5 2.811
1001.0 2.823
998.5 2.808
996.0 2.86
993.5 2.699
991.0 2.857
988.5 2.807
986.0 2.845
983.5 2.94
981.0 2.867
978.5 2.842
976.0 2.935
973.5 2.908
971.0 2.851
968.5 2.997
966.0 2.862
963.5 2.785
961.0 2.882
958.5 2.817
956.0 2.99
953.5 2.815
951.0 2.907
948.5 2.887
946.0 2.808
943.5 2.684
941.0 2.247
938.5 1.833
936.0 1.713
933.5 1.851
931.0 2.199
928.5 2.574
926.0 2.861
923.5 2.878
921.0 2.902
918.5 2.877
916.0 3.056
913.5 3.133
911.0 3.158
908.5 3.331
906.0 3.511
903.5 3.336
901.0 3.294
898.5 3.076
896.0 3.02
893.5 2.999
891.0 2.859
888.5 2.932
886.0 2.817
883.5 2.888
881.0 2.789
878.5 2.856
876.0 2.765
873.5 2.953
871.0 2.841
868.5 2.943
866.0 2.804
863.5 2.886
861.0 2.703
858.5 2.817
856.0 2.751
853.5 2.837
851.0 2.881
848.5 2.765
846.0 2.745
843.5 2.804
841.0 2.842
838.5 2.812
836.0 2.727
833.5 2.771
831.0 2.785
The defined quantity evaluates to 0.94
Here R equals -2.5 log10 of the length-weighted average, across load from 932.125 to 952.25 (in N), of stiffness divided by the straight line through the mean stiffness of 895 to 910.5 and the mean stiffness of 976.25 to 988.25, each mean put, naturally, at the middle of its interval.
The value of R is 0.28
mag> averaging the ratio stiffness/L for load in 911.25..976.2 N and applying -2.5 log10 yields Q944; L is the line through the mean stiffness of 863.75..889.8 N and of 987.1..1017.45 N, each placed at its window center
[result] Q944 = 0.030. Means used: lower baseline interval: 2.86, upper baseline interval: 2.71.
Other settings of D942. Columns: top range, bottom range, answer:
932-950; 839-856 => 0.82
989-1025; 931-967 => 1.06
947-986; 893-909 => 0.89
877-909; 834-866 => 1.09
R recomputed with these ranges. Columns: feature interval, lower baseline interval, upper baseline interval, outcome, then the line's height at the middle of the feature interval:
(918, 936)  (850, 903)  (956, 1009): 0.14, 2.87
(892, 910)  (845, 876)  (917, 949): -0.22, 2.63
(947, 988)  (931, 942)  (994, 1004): -0.22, 2.37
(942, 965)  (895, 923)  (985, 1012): 0.05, 2.96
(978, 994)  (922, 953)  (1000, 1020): -0.11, 2.58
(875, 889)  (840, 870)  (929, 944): -0.11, 2.57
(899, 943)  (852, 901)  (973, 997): 0.04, 2.87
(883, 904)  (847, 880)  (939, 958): -0.08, 2.79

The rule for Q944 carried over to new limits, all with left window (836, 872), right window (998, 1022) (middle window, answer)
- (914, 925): -0.07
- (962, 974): -0.07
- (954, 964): -0.06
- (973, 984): -0.08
